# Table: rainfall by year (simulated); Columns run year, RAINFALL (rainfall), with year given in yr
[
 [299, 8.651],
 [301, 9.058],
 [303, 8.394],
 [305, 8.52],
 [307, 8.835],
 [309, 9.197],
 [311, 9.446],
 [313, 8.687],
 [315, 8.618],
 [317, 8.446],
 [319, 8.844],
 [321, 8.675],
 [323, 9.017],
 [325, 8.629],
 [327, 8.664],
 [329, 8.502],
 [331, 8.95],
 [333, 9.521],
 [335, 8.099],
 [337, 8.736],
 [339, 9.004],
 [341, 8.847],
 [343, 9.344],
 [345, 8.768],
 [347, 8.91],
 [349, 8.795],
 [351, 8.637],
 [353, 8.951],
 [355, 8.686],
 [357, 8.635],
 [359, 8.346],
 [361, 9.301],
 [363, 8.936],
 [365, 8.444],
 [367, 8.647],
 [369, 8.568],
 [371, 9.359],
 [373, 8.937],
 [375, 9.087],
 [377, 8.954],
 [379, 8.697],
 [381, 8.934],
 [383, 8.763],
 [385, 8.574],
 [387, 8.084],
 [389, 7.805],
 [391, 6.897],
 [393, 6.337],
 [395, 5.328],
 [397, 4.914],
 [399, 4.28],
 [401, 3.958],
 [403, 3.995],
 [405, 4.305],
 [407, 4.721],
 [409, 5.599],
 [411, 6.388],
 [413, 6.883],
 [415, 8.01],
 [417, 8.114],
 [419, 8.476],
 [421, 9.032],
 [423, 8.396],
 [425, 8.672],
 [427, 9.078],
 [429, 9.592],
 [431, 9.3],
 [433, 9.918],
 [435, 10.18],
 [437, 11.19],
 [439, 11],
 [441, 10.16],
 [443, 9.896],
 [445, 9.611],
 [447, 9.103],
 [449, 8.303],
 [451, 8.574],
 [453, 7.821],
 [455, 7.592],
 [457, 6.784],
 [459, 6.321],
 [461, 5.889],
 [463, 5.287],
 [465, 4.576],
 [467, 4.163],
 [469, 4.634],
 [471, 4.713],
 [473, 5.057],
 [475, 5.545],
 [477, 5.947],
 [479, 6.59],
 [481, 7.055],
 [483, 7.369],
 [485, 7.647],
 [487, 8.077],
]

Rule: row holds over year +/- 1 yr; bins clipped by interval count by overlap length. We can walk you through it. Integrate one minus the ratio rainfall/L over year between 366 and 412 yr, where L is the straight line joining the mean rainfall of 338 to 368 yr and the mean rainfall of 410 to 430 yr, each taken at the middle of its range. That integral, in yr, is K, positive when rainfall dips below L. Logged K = 8.3 yr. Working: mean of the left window 8.82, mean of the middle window 7.01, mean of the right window 8.26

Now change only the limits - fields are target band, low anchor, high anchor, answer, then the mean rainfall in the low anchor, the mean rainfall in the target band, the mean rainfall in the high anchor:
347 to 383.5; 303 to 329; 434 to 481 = -2.4 yr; 8.77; 8.82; 7.34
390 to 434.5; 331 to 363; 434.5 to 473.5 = 5.9 yr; 8.85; 6.95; 7.54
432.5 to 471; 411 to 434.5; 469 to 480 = -4.7 yr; 8.61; 7.84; 5.49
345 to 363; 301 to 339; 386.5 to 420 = -2.6 yr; 8.78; 8.79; 6.09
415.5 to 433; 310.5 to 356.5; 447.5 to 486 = -4.3 yr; 8.81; 8.87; 6.35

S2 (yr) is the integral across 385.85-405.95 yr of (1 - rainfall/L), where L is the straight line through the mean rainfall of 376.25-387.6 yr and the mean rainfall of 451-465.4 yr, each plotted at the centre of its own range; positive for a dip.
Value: 6.6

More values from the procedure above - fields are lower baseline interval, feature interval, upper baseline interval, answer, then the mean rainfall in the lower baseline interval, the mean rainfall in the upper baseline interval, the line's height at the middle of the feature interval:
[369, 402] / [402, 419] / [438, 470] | 3.0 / 7.47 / 7.48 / 7.47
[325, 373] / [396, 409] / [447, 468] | 5.5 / 8.81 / 6.65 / 7.75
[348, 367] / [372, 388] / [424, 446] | 0.6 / 8.74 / 9.87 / 9.07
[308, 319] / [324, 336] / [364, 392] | 0.1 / 8.88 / 8.55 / 8.79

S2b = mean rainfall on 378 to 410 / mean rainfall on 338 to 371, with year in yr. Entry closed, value 0.7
